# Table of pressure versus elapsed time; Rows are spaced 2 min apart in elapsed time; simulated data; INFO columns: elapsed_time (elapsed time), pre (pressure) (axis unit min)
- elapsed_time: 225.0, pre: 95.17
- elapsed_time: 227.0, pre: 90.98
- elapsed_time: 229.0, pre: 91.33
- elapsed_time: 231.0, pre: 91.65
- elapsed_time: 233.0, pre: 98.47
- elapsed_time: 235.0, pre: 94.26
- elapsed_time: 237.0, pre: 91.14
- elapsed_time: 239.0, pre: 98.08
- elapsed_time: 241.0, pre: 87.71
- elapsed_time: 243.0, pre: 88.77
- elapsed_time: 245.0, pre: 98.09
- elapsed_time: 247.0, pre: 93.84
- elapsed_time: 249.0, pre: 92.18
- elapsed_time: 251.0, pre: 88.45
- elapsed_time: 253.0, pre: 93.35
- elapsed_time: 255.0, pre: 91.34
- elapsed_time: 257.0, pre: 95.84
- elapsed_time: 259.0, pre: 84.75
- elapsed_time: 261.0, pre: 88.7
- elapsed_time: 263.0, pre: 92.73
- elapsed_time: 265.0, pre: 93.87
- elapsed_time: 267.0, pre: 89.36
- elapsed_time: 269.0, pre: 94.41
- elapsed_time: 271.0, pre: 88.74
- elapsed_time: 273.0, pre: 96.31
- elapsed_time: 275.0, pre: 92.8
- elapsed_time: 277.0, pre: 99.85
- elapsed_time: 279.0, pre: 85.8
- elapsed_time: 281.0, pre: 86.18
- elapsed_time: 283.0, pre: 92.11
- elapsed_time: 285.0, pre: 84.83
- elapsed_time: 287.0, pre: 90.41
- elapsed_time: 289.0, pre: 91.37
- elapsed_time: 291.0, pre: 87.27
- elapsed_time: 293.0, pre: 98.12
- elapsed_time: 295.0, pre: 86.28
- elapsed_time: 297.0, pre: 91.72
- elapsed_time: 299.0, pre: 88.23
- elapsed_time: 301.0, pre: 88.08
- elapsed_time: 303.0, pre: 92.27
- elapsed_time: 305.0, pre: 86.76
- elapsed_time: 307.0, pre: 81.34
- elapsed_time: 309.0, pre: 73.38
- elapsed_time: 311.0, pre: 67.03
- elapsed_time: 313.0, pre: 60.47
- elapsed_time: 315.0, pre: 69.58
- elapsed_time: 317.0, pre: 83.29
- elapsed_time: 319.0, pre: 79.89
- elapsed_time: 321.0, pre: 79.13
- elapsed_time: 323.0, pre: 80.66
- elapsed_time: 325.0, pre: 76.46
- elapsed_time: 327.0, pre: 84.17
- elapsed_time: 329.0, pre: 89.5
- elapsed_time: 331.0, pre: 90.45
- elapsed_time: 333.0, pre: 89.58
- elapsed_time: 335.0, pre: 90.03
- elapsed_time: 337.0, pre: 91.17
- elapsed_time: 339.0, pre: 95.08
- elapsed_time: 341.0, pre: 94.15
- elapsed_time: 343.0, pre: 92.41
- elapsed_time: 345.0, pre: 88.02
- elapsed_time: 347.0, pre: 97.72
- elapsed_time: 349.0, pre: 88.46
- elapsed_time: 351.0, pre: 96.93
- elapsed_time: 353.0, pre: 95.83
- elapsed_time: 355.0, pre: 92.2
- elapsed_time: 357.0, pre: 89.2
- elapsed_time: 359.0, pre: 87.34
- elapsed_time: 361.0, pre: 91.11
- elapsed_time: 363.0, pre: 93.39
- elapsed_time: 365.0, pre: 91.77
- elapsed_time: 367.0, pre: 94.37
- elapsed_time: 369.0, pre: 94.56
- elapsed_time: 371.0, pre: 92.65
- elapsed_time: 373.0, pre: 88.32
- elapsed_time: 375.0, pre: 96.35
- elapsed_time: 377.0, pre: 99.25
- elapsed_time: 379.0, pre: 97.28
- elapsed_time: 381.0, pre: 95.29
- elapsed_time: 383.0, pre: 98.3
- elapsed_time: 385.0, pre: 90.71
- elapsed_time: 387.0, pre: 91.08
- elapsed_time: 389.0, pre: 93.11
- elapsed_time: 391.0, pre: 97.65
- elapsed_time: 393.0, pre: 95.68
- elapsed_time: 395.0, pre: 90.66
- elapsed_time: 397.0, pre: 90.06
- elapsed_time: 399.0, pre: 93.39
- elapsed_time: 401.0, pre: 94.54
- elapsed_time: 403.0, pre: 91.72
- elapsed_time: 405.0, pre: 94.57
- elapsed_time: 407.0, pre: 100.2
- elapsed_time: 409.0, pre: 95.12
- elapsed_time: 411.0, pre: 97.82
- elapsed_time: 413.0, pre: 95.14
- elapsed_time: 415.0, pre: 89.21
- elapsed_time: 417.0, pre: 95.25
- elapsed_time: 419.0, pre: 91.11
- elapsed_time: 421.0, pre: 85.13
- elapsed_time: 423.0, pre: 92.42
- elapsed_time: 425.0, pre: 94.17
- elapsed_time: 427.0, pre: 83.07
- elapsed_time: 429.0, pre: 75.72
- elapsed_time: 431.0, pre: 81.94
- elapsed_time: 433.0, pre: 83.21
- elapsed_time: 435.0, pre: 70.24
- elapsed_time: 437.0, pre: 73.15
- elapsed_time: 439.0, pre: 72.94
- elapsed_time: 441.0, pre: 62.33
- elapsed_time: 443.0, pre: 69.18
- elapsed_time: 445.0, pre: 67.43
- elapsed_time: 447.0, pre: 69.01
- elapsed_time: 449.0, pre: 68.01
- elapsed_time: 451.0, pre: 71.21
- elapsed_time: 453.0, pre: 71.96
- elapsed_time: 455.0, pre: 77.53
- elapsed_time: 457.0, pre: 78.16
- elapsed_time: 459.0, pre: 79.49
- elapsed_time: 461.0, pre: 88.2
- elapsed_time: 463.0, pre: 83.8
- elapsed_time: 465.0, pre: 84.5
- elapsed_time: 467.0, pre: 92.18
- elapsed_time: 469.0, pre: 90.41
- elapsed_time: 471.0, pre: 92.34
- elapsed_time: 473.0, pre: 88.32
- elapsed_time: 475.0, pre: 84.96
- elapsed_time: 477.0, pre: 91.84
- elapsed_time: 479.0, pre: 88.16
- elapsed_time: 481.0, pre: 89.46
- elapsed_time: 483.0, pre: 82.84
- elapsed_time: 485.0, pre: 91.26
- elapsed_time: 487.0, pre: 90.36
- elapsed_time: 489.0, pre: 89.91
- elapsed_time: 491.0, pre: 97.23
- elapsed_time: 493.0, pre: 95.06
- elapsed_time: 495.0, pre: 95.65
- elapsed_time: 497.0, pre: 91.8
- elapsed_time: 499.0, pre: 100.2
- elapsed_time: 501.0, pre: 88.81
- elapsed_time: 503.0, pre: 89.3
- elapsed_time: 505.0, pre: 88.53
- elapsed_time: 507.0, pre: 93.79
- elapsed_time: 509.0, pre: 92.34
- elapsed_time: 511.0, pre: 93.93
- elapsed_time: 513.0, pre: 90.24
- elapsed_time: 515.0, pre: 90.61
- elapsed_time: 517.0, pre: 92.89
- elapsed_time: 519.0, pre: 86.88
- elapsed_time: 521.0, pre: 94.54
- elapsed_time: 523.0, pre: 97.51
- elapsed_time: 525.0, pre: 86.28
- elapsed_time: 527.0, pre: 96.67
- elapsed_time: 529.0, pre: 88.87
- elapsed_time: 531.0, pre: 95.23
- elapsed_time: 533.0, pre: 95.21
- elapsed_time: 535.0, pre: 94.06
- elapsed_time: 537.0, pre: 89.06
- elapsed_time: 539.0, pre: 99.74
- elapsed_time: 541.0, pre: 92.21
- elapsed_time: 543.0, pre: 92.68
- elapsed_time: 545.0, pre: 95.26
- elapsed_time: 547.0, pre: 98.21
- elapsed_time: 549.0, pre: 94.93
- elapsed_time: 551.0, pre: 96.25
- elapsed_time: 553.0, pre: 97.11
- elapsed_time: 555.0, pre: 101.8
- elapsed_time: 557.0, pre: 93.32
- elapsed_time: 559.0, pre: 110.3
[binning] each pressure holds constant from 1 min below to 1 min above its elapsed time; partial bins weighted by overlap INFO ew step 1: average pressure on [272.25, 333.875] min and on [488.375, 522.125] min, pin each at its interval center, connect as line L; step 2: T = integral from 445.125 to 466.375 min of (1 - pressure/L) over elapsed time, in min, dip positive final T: 3.2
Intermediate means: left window 85.2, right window 92.5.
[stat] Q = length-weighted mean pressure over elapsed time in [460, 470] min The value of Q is 87.8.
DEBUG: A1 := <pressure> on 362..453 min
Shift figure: 87.6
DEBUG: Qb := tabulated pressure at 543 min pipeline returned 92.68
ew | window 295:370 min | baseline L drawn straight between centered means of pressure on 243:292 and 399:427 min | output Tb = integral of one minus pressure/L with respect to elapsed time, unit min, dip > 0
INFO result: 4.28 min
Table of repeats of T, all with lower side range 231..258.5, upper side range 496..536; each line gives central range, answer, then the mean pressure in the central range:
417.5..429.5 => 0.6 min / 87.8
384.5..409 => -0.3 min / 93.7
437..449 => 3.1 min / 68.6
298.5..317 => 2.8 min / 78.6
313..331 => 2.5 min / 79.8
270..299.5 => 0.7 min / 90.7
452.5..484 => 2.4 min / 85.5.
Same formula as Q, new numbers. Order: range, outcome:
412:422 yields 91.2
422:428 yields 89.9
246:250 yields 93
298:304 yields 89.5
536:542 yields 93.7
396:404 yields 92.4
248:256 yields 91.3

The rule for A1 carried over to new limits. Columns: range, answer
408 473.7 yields 82.1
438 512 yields 84.9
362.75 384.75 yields 94.6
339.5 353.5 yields 93.3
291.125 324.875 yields 81.7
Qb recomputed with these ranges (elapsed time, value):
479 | 88.16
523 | 97.51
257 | 95.84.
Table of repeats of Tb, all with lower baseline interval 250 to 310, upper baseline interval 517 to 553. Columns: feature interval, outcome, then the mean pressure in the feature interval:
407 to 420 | -0.36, 94.4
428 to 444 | 3.24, 73.6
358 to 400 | -0.95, 93.4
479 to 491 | 0.47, 89.4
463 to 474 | 0.44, 89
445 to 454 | 2.21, 69.8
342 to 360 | -0.21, 92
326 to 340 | 0.10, 90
